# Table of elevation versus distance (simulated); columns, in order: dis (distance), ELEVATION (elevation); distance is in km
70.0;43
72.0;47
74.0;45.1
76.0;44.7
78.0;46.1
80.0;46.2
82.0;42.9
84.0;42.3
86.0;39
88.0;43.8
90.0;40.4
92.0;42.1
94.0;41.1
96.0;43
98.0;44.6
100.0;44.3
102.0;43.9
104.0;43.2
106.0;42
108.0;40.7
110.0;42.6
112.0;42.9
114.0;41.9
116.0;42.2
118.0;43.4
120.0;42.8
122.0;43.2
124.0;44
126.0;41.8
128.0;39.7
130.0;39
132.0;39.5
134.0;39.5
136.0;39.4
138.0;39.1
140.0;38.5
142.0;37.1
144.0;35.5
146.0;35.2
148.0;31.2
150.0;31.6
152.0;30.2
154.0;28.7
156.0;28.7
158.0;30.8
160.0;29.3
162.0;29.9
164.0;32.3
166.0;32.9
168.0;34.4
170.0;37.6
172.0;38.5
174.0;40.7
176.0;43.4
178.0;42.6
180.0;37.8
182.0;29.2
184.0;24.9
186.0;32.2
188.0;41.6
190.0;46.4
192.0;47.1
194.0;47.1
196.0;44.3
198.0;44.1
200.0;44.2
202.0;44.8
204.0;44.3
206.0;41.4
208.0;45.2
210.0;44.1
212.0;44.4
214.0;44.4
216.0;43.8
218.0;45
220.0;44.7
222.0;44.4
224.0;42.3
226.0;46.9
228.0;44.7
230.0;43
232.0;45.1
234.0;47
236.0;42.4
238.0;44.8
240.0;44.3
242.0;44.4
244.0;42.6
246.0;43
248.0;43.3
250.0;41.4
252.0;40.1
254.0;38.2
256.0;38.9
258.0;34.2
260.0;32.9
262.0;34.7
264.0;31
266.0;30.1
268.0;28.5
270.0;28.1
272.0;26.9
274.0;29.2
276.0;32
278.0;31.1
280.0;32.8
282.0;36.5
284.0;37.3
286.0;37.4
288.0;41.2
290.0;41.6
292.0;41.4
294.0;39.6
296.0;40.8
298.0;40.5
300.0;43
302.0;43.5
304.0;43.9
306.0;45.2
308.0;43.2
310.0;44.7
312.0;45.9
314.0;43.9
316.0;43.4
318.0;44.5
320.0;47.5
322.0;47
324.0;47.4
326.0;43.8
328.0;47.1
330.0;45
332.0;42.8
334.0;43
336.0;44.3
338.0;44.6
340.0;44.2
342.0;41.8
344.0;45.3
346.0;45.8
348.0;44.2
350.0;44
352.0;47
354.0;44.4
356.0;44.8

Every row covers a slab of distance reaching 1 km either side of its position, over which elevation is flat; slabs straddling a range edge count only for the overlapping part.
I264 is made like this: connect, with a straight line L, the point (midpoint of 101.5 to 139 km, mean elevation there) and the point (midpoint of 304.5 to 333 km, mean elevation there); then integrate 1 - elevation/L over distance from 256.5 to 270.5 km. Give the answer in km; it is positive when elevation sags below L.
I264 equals 3.9 km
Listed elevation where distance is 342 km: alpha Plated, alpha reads 41.8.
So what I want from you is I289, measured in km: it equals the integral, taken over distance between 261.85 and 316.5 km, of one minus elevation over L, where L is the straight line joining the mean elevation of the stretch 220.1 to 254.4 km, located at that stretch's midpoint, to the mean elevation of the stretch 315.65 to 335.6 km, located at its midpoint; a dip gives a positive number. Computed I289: 8.3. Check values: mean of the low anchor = 43.5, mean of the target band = 37.8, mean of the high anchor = 45.2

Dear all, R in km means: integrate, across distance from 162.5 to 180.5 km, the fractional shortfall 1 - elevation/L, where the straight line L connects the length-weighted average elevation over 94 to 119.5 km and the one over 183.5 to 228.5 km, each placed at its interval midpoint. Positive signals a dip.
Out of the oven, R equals 2.32 km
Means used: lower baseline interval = 42.8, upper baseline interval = 43.3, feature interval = 37.6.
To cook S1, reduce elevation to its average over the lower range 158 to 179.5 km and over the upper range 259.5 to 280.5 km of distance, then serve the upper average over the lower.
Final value 0.85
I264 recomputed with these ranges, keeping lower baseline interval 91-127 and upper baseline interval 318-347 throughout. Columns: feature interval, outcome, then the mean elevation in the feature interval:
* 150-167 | 5.0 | 30.4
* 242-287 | 9.2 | 35.2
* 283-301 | 1.7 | 40.3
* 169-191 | 2.9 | 37.7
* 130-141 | 1.0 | 39.2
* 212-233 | -0.3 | 44.4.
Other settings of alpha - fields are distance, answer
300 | 43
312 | 45.9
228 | 44.7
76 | 44.7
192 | 47.1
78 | 46.1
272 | 26.9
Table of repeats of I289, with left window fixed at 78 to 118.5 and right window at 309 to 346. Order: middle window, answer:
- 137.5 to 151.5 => 2.6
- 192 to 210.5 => -0.4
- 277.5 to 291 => 2.2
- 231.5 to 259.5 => 1.4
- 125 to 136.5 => 0.8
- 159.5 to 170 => 2.6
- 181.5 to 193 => 1.7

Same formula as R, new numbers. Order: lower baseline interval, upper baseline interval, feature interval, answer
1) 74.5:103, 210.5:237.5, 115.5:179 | 9.9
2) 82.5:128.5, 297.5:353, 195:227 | -0.6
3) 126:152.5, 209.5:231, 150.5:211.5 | 4.4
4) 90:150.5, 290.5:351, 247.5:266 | 2.7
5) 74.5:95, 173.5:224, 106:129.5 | 0.3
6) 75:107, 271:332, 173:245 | -1.5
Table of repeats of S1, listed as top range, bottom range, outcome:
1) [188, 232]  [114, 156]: 1.17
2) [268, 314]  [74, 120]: 0.89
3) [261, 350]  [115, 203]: 1.07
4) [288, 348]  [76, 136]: 1.04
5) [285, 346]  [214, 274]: 1.10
